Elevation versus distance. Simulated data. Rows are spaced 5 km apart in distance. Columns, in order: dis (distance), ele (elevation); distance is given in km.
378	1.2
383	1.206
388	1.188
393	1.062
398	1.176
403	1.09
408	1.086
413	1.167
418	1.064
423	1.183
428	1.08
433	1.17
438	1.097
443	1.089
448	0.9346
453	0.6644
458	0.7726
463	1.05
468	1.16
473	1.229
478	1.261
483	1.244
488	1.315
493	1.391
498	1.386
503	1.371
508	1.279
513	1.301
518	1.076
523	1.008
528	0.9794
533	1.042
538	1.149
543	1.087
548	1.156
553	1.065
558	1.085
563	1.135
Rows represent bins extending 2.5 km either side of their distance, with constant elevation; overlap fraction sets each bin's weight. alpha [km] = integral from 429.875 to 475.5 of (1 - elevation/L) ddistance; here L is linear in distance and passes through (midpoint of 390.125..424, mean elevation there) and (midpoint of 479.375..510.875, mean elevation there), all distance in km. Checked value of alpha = 7.7 km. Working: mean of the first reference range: 1.12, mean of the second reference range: 1.33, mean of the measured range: 1.02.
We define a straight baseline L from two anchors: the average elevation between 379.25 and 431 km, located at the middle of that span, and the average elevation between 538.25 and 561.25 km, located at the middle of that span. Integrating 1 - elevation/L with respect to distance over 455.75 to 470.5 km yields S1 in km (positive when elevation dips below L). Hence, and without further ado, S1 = 1.6 km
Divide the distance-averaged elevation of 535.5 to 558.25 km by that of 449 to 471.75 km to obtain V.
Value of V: 1.19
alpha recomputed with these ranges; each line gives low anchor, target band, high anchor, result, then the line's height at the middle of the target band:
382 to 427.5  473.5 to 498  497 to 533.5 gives -2.9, 1.17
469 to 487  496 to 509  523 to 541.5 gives -2.2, 1.16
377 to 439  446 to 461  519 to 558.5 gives 4.3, 1.11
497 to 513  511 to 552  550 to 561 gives 3.5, 1.2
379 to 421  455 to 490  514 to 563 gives -1.0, 1.11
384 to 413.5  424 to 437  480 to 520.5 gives 0.6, 1.18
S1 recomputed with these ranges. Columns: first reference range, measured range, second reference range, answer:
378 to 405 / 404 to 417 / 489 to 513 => 0.77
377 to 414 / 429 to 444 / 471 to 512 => 1.20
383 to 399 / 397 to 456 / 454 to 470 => -0.33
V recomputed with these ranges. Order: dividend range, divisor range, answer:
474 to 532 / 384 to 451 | 1.11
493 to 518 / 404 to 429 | 1.18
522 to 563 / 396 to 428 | 0.96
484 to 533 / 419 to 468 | 1.21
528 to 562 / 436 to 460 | 1.20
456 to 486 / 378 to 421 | 0.99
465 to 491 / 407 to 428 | 1.11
